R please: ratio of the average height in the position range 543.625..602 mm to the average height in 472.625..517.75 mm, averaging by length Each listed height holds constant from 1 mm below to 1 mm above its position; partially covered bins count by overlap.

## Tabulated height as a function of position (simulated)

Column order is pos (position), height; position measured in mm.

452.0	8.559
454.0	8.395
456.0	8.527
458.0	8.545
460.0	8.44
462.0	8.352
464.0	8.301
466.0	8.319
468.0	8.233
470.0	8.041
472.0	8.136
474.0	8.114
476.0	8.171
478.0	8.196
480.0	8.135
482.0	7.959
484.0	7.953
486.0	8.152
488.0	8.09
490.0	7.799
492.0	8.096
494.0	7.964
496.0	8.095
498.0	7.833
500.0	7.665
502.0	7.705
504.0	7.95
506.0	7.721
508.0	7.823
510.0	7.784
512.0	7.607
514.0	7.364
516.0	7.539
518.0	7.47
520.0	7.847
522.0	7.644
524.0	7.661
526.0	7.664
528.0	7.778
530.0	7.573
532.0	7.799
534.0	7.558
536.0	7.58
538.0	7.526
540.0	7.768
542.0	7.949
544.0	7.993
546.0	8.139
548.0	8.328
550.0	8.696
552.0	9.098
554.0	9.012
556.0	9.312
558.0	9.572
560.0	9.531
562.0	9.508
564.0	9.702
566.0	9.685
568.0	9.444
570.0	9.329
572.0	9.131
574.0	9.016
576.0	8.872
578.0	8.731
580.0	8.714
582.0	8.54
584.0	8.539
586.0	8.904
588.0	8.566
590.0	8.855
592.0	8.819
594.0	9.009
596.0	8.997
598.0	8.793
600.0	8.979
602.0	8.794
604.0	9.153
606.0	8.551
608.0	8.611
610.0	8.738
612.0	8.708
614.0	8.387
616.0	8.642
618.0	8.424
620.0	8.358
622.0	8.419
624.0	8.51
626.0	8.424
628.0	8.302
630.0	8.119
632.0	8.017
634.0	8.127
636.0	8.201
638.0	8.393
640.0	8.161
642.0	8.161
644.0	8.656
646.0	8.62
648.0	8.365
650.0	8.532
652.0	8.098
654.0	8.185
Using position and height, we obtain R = 1.1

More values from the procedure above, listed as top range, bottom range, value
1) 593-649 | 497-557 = 1.08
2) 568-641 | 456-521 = 1.08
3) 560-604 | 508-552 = 1.15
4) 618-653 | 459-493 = 1.02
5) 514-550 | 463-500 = 0.96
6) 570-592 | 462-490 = 1.08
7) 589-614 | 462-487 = 1.08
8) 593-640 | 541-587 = 0.95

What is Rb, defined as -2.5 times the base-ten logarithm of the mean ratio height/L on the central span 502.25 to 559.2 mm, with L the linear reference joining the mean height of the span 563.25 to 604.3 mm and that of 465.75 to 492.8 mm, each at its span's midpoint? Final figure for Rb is 0.07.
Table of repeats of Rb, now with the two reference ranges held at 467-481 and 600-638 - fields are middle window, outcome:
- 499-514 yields 0.07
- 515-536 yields 0.08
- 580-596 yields -0.04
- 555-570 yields -0.14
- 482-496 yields 0.02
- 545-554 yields -0.04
